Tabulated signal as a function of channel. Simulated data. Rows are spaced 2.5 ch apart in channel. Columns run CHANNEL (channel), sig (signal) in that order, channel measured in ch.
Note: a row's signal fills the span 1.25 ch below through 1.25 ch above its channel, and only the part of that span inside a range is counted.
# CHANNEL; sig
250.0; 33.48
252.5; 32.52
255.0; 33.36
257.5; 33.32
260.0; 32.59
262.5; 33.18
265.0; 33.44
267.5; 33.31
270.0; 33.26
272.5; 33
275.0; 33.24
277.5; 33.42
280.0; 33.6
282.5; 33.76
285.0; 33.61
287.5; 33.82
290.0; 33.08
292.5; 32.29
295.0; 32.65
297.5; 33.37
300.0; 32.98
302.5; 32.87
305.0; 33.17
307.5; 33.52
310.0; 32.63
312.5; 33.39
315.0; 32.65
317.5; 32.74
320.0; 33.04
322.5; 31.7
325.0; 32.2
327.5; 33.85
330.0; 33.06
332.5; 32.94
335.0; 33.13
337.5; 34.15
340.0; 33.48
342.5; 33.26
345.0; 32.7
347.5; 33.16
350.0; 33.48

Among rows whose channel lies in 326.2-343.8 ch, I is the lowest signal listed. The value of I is 32.94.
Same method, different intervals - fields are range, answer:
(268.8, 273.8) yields 33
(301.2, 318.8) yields 32.63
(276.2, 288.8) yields 33.42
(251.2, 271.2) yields 32.52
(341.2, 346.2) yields 32.7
